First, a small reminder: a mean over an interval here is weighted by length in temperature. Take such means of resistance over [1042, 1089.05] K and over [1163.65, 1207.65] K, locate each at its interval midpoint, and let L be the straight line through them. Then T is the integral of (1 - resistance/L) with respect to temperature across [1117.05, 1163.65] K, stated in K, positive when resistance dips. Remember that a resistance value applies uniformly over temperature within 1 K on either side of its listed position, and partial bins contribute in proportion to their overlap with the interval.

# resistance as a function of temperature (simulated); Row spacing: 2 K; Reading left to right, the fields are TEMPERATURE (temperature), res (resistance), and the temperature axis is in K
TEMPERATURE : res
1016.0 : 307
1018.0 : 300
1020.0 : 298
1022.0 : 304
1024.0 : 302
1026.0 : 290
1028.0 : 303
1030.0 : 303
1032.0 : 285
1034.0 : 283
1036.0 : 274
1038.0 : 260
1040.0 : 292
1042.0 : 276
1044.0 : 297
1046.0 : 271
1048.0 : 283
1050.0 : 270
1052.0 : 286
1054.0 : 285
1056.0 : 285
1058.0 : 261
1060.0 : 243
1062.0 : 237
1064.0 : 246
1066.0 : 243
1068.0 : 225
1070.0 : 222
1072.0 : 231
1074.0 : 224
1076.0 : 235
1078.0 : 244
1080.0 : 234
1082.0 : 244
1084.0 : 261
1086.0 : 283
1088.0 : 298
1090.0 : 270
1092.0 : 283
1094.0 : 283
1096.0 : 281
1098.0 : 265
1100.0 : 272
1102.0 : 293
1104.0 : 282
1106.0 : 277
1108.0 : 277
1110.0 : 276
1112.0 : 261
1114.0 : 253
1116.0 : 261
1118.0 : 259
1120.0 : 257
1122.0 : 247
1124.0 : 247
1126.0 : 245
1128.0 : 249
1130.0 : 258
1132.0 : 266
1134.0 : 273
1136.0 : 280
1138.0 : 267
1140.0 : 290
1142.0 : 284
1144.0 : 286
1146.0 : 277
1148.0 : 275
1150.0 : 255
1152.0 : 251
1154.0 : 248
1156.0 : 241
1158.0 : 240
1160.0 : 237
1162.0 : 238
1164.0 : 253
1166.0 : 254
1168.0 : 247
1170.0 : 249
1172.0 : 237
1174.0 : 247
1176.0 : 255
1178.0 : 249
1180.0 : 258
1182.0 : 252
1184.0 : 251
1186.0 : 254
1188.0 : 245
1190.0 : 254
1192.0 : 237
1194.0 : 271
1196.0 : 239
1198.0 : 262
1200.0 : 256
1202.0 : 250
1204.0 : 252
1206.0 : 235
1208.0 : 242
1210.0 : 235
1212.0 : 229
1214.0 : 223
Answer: -1.2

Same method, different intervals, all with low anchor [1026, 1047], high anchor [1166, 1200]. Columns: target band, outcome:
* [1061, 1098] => 2.9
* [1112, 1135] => 0.7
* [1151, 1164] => 0.7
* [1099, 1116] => -0.3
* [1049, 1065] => 0.9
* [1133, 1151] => -1.1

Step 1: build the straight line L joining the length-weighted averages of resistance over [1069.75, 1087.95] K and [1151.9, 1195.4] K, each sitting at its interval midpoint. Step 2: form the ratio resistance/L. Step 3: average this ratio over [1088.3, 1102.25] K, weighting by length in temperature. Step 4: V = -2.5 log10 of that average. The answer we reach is -0.13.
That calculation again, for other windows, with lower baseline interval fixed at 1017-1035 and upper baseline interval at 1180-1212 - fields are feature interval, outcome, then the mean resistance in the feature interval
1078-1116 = 0.02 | 271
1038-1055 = 0.04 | 281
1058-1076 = 0.21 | 235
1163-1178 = 0.03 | 249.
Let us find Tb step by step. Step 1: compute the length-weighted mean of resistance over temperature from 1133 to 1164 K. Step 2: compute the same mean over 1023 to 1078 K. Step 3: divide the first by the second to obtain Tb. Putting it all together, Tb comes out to 0.98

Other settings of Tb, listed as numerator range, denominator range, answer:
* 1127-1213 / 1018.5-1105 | 0.94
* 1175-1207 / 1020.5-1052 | 0.88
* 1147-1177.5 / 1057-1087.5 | 1.02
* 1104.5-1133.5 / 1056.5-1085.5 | 1.08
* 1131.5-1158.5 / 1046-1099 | 1.03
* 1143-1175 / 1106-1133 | 0.97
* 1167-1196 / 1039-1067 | 0.93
